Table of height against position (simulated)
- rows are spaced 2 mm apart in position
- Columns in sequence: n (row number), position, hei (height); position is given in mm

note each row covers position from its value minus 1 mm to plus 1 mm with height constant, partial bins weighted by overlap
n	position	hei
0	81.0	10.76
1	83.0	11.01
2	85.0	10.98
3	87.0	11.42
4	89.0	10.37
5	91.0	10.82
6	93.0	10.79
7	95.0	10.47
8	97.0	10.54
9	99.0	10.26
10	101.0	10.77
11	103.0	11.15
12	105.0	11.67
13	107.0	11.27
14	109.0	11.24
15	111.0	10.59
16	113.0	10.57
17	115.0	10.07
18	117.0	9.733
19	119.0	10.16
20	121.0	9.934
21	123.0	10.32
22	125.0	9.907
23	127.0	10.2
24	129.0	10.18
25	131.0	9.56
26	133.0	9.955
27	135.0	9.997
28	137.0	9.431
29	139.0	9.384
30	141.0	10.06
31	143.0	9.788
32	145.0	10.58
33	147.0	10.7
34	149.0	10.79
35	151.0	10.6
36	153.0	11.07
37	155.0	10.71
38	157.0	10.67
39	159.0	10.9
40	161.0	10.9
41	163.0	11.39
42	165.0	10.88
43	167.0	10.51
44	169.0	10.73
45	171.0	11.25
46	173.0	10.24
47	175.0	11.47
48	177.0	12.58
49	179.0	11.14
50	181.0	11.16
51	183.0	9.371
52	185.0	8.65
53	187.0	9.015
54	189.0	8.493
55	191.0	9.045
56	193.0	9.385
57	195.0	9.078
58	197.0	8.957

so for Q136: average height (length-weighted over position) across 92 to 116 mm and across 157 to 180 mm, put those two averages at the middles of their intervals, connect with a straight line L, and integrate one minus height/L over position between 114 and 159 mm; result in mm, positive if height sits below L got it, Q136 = 3.05 mm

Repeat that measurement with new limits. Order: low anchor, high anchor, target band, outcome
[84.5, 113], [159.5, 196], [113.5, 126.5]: 0.8 mm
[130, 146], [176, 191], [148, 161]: -1.2 mm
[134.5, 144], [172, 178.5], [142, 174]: -0.4 mm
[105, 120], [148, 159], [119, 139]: 1.4 mm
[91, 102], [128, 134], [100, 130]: -0.9 mm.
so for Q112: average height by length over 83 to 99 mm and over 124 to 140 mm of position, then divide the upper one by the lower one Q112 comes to 0.91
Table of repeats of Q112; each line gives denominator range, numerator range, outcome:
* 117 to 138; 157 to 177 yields 1.10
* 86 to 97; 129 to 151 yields 0.94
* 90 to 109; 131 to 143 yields 0.90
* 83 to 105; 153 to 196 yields 0.96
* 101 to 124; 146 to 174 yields 1.02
